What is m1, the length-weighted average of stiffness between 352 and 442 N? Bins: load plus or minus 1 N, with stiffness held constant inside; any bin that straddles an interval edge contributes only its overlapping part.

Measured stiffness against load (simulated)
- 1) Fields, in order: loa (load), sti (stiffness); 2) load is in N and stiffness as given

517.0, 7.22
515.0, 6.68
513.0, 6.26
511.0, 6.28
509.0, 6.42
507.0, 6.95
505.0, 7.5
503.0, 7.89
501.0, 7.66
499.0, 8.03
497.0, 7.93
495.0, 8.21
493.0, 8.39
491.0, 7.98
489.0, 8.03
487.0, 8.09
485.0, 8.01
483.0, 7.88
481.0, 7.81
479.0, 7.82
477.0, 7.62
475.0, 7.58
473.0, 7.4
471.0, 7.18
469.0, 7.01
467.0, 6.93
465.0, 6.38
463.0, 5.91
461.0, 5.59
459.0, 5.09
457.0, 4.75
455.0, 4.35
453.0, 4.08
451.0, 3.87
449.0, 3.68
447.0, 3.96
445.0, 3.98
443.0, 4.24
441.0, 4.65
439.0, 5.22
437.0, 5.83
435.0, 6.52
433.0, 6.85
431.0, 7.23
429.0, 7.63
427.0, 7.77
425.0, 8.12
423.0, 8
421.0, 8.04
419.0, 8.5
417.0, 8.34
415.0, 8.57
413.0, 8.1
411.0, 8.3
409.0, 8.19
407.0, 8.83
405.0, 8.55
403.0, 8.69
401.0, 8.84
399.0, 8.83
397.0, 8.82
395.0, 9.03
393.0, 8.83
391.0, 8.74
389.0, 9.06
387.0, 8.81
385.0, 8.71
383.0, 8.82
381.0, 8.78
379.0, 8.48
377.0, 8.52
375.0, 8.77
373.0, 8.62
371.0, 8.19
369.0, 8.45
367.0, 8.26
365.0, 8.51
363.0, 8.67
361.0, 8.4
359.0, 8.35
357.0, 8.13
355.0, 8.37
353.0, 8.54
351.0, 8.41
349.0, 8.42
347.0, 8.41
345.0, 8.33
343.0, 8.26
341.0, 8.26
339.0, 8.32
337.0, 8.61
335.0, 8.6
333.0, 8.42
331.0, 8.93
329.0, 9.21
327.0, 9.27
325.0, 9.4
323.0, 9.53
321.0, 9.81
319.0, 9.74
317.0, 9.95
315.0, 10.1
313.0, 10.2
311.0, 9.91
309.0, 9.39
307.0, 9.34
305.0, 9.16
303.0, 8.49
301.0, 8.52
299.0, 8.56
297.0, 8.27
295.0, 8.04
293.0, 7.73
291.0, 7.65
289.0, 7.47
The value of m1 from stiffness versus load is 8.17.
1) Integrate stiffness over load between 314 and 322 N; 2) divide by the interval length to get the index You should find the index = 9.9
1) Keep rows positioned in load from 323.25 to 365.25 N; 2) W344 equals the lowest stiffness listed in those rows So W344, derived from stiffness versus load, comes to 8.13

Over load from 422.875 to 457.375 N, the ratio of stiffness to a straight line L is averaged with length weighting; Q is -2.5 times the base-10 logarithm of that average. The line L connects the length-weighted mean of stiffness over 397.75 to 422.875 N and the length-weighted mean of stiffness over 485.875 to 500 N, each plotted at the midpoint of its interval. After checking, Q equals 0.44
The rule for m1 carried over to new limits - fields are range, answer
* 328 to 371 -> 8.46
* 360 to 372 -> 8.41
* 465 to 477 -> 7.18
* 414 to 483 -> 6.39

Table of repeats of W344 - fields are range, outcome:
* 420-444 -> 4.24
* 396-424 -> 8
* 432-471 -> 3.68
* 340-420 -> 8.1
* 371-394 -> 8.19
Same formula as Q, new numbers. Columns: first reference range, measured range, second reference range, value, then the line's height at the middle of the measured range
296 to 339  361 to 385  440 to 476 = -0.12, 7.68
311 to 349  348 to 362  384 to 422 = 0.07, 8.92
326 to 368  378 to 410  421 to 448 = -0.20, 7.28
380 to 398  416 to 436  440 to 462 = -0.24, 6.18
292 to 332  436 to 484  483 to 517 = 0.33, 7.87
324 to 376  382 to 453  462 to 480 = 0.06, 7.73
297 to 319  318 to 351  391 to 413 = 0.04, 9.14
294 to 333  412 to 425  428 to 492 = -0.17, 7.08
